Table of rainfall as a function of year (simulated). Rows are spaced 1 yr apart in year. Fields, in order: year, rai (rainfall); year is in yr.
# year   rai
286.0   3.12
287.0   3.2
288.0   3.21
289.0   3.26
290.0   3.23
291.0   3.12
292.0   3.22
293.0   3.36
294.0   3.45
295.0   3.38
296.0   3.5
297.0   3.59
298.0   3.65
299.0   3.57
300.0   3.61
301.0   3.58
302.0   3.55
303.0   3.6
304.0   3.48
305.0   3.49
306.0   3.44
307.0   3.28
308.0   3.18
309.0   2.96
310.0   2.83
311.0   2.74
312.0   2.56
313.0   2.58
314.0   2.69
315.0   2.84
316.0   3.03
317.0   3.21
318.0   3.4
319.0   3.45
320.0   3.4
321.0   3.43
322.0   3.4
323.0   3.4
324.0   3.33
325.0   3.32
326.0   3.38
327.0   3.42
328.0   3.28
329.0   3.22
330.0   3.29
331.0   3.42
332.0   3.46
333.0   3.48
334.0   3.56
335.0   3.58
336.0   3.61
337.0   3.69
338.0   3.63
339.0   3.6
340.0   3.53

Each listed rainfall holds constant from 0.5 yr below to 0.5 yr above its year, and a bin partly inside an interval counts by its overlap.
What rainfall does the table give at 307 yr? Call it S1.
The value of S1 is 3.28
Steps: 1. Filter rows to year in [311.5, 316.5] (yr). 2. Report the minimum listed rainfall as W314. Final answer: 2.56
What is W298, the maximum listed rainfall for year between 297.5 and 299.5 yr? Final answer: 3.65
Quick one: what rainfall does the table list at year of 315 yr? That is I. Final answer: 2.84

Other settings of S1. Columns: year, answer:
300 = 3.61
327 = 3.42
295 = 3.38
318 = 3.4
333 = 3.48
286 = 3.12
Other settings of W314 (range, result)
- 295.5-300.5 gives 3.5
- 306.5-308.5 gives 3.18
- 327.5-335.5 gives 3.22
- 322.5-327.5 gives 3.32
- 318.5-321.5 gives 3.4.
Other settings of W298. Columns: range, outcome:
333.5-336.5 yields 3.61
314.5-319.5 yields 3.45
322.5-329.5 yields 3.42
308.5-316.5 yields 3.03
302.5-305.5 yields 3.6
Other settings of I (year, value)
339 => 3.6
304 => 3.48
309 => 2.96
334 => 3.56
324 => 3.33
